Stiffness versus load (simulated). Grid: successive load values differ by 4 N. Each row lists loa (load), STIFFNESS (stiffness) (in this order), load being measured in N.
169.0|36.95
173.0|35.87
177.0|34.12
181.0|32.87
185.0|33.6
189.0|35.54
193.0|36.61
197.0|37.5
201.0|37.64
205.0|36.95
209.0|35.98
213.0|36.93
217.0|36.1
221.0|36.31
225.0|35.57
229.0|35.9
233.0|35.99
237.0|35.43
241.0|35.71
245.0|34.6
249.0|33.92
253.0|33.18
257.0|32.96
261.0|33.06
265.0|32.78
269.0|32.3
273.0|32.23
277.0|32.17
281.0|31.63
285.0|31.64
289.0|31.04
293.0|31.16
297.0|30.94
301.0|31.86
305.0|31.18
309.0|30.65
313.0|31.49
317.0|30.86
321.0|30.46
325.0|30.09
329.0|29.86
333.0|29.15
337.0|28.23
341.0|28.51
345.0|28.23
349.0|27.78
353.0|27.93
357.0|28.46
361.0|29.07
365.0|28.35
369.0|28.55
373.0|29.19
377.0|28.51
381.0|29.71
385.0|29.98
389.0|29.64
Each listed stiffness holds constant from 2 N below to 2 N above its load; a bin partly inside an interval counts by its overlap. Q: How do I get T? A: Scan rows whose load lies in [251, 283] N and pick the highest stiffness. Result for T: 33.18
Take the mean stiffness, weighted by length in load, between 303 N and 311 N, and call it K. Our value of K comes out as 30.9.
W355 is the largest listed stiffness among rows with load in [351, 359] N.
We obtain 28.46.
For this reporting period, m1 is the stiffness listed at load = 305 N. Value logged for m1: 31.18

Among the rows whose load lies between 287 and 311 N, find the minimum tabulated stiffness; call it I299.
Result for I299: 30.65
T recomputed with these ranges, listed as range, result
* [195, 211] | 37.64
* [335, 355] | 28.51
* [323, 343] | 30.09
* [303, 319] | 31.49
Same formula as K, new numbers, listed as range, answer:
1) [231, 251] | 35.1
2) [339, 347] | 28.4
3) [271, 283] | 32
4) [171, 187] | 34.1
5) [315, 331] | 30.3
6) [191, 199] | 37.1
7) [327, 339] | 29.1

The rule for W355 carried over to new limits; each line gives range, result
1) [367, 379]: 29.19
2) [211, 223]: 36.93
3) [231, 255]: 35.99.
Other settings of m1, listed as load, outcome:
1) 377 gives 28.51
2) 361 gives 29.07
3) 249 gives 33.92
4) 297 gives 30.94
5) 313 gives 31.49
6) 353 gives 27.93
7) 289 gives 31.04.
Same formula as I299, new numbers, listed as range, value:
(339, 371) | 27.78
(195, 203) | 37.5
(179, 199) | 32.87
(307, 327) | 30.09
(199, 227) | 35.57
